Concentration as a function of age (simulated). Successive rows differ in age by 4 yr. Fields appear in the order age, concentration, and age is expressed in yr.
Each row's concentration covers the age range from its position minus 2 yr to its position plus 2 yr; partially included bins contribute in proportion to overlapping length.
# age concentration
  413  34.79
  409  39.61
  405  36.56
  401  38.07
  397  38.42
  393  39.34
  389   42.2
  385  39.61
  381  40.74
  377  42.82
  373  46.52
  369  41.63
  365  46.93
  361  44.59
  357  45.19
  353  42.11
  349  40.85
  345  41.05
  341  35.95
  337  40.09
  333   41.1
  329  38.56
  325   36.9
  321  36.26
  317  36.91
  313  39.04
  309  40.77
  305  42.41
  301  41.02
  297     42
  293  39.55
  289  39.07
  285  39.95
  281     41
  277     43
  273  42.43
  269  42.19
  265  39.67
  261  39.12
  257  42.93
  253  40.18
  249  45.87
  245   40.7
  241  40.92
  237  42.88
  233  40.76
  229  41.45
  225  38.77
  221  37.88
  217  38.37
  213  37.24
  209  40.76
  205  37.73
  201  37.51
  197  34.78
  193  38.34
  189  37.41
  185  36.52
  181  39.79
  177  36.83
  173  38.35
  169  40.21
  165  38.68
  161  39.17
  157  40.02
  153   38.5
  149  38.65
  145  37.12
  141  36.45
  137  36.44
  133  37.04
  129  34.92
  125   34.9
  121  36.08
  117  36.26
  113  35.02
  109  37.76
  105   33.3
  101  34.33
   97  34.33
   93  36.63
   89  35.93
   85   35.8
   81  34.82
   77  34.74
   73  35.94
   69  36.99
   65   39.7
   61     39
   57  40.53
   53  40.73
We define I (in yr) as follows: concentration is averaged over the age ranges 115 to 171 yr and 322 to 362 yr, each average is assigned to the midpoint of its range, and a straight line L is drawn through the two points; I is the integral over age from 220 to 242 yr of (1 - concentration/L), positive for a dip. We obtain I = -1.0 yr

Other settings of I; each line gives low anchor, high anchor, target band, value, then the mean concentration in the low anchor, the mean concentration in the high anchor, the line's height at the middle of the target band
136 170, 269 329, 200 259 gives -1.59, 38.4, 40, 39.2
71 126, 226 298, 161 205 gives 0.61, 35.4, 41.3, 38.4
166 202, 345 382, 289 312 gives 0.32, 37.8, 43.4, 41.4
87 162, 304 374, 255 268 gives -0.48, 36.4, 40.8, 39.2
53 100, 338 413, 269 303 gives -1.09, 36.9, 41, 39.8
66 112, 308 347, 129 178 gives -2.17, 35.6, 38.6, 36.4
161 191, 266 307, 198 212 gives 0.28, 38.3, 41.2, 39.1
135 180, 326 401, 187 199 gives 0.60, 38.3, 41.4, 38.8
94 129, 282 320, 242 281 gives -2.71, 35.3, 40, 39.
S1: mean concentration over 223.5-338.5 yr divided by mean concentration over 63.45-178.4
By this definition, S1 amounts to 1.1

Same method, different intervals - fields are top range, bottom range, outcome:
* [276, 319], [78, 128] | 1.14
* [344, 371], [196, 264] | 1.08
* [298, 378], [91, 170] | 1.12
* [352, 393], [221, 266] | 1.05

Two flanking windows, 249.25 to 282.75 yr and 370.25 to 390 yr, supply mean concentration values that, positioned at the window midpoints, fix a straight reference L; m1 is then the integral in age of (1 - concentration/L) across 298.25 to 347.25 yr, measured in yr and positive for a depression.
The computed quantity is 3.2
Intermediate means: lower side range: 41.6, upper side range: 42.4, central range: 39.2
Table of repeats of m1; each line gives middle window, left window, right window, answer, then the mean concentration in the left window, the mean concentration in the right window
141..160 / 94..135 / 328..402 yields -1.1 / 35.4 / 41.4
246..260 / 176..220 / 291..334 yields -1.4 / 37.8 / 39.5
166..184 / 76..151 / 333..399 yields -0.7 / 35.8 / 41.7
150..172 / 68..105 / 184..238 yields -1.2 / 35.3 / 38.6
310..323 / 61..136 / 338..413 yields 0.7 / 35.9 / 41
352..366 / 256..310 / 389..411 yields -1.8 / 41.1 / 38.7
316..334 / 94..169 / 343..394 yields 1.6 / 36.7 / 42.6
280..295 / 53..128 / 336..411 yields 0.0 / 36.3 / 41.2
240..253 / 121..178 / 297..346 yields -1.3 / 37.6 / 39.2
